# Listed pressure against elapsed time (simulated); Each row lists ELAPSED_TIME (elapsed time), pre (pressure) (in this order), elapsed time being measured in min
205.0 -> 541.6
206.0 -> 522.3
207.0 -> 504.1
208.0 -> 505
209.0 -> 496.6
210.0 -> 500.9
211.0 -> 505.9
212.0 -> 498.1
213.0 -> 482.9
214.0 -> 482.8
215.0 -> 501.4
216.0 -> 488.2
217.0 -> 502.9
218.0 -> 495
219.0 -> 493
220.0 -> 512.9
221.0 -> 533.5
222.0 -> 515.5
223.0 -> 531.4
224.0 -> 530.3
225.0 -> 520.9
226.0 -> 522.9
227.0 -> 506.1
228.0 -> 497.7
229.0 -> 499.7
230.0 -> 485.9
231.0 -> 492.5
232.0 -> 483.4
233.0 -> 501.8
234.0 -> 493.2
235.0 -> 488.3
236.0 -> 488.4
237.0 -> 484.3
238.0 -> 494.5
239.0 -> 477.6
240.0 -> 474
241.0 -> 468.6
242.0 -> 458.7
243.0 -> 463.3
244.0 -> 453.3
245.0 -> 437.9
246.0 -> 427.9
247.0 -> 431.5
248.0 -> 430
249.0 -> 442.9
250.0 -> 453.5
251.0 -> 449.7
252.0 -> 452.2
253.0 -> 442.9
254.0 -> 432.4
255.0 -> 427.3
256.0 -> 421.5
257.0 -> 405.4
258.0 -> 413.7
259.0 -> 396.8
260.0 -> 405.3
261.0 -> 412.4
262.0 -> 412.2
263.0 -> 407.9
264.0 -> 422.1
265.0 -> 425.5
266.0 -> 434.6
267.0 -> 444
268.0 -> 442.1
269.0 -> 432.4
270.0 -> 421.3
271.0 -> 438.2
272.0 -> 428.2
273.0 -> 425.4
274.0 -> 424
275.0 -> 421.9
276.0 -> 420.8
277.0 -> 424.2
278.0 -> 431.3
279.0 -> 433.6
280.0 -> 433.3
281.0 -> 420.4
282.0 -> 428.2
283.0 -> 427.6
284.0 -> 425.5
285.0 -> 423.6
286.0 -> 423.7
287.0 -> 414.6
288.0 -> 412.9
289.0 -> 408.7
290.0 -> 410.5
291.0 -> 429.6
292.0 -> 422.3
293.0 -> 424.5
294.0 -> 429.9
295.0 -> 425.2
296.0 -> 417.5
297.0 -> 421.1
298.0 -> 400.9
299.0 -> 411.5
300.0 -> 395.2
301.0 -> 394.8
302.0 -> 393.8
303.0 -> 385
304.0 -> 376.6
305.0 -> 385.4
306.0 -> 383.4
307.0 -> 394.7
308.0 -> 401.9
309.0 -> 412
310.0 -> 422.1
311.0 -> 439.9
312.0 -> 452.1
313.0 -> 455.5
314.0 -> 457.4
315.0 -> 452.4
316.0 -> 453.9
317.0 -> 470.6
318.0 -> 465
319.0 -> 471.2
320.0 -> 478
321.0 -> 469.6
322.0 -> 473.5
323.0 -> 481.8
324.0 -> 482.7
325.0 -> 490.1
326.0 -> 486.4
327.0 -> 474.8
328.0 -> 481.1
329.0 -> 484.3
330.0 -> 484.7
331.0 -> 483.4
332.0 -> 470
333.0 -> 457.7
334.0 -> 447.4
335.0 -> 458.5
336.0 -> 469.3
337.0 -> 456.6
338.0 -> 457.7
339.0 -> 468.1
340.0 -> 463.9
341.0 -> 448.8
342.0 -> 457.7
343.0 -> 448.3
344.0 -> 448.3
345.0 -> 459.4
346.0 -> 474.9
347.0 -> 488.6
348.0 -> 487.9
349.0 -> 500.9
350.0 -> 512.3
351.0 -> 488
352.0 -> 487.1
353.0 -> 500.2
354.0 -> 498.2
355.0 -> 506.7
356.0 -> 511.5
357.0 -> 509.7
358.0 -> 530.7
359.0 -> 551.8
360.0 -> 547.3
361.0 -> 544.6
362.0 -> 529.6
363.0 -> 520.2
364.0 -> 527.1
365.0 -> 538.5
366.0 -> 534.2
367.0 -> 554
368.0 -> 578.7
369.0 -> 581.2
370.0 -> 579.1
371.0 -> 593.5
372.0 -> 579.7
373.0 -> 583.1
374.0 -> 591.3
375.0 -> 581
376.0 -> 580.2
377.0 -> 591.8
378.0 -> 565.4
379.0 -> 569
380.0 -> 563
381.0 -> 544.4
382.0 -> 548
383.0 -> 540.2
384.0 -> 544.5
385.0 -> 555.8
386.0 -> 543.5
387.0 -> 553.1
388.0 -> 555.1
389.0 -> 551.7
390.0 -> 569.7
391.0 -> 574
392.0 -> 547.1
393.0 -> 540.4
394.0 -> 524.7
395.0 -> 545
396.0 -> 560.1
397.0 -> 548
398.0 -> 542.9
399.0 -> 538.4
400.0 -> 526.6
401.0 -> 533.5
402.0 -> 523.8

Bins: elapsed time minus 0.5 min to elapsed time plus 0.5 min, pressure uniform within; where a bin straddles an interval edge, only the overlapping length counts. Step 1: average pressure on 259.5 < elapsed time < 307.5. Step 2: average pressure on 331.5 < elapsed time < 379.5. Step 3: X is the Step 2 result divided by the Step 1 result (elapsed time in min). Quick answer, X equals 1.23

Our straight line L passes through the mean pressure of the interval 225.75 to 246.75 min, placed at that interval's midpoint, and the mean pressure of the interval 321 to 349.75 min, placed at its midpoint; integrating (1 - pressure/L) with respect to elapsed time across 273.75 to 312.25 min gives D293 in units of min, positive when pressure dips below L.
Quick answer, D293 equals 4.85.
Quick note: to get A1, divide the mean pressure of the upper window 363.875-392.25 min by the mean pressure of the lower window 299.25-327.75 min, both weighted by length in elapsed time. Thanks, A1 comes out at 1.3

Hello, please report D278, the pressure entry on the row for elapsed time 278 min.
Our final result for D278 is 431.3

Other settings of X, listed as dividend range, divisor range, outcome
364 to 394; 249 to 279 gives 1.32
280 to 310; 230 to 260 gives 0.90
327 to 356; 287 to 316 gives 1.14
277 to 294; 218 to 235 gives 0.84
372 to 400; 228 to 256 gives 1.20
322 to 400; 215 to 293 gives 1.15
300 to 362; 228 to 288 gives 1.05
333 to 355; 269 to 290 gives 1.11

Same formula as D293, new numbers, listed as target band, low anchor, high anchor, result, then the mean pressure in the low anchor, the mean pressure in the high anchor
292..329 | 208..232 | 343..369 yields 5.3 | 504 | 513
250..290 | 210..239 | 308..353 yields 5.0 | 501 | 467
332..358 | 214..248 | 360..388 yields 3.2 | 489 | 559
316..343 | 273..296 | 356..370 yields 1.2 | 423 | 542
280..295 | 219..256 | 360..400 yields 2.5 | 477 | 556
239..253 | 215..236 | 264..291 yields 0.7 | 504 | 426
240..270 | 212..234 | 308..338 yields 3.5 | 503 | 464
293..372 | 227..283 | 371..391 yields 7.2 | 445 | 565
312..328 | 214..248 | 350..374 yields 1.6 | 489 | 539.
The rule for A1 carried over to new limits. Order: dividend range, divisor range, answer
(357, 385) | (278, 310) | 1.35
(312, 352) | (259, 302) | 1.12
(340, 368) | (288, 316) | 1.21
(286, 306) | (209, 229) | 0.81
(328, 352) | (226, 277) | 1.05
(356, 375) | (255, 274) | 1.31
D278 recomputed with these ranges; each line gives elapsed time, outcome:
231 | 492.5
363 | 520.2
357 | 509.7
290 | 410.5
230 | 485.9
